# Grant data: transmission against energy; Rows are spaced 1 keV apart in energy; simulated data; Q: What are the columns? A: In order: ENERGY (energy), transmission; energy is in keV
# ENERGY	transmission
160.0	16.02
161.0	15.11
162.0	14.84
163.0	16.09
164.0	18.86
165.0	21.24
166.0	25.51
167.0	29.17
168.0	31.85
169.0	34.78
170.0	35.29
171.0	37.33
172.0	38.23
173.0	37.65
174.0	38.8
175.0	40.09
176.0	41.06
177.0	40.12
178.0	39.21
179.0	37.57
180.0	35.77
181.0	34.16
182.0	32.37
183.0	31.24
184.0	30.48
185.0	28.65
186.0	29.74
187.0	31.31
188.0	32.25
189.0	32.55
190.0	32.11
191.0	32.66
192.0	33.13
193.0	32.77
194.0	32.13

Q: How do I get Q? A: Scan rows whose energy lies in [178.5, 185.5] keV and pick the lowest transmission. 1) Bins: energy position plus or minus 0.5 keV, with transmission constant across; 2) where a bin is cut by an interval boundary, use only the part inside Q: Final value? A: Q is 28.65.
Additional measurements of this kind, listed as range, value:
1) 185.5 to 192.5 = 29.74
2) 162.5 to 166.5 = 16.09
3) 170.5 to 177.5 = 37.33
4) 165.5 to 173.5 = 25.51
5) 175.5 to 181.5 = 34.16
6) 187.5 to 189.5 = 32.25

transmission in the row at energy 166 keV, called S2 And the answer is 25.51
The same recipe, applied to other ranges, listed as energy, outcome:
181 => 34.16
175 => 40.09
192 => 33.13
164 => 18.86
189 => 32.55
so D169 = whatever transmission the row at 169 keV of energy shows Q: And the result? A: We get 34.78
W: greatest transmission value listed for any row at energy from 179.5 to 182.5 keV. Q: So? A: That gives 35.77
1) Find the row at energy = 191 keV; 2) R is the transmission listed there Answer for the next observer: 32.66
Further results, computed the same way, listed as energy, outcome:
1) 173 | 37.65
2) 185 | 28.65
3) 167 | 29.17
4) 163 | 16.09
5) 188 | 32.25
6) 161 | 15.11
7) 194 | 32.13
